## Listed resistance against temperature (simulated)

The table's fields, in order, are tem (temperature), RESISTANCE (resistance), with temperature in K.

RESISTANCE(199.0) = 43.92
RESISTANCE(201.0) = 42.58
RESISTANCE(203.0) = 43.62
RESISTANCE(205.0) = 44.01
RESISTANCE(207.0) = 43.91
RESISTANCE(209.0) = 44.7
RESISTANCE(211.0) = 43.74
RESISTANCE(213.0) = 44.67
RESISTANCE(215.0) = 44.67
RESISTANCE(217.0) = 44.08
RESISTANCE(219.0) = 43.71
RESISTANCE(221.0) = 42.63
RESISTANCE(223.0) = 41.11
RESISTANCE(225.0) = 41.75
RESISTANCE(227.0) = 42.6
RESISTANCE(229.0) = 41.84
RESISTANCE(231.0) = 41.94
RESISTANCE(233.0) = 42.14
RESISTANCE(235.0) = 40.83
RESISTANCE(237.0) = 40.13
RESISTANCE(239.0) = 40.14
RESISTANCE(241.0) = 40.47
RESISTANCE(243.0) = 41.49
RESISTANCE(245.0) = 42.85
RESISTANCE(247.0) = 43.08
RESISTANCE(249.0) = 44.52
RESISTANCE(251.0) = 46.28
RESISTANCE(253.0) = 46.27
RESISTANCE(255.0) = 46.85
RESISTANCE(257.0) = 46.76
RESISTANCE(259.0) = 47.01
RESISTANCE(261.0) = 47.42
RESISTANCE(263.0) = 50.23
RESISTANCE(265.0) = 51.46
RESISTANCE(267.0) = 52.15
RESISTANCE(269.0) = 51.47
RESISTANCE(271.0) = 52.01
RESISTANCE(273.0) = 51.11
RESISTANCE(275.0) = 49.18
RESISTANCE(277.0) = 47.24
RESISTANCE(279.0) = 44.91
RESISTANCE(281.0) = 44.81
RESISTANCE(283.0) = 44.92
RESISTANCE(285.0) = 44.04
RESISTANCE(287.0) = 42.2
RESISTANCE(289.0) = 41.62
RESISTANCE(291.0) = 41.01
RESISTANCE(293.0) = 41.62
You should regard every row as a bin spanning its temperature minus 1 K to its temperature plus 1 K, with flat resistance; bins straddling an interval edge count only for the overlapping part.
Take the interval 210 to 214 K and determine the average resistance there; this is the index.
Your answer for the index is 44.2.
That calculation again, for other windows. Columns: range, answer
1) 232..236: 41.5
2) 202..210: 44.1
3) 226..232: 42.1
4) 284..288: 43.1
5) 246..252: 44.6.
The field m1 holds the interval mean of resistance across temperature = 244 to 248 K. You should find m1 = 43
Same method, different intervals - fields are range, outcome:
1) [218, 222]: 43.2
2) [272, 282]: 47.5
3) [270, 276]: 50.8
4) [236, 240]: 40.1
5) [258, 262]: 47.2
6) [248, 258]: 46.1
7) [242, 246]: 42.2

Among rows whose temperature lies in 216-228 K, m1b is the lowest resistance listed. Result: 41.11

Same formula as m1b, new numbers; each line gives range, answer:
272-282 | 44.81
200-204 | 42.58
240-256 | 40.47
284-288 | 42.2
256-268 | 46.76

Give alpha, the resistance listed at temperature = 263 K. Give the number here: 50.23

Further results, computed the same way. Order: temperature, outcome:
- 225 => 41.75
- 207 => 43.91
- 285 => 44.04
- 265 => 51.46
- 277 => 47.24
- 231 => 41.94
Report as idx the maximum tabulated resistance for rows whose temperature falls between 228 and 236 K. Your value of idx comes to 42.14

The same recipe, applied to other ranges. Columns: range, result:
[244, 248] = 43.08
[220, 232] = 42.63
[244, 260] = 47.01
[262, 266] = 51.46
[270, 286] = 52.01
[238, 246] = 42.85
